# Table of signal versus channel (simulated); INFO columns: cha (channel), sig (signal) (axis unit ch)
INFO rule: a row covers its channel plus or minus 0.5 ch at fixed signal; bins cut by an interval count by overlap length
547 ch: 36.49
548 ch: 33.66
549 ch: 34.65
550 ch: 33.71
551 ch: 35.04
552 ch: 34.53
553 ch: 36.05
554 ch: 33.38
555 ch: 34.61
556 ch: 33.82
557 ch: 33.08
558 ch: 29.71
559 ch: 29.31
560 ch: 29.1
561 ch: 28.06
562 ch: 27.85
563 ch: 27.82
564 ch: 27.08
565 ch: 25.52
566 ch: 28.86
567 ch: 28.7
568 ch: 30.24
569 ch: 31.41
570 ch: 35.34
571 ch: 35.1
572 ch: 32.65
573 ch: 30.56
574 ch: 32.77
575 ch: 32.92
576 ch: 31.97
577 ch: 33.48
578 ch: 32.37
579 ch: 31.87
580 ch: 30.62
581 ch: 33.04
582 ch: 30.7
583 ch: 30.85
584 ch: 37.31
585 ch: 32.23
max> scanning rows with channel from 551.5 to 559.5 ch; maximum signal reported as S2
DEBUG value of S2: 36.05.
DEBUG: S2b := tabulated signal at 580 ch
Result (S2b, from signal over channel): 30.62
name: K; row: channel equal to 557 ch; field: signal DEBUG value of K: 33.08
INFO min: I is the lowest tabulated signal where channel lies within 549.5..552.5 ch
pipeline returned 33.71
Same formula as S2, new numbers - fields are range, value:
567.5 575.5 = 35.34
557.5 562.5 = 29.71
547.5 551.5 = 35.04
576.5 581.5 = 33.48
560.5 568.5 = 30.24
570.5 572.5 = 35.1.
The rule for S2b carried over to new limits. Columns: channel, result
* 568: 30.24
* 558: 29.71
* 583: 30.85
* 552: 34.53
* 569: 31.41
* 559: 29.31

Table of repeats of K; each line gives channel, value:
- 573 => 30.56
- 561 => 28.06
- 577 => 33.48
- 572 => 32.65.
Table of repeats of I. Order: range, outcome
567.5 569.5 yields 30.24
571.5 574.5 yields 30.56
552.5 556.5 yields 33.38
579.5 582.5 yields 30.62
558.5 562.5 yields 27.85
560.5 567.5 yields 25.52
